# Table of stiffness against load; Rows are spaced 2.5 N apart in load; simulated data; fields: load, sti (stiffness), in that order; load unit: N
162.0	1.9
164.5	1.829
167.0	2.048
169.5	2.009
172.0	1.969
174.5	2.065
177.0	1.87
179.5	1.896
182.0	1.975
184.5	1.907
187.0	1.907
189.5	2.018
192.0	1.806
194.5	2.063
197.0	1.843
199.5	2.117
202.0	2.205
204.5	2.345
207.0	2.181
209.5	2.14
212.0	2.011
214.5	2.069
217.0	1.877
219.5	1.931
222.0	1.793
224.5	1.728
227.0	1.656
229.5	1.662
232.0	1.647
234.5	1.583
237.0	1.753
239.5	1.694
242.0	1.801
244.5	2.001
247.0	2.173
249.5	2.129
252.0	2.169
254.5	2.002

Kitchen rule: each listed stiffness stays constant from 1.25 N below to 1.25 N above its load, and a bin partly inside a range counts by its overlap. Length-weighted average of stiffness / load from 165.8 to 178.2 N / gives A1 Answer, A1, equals 1.99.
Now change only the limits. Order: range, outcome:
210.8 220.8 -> 1.97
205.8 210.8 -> 2.16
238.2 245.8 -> 1.83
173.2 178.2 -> 1.97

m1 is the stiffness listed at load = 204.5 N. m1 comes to 2.345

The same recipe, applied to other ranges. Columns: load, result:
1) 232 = 1.647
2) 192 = 1.806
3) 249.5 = 2.129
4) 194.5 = 2.063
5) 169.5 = 2.009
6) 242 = 1.801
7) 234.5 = 1.583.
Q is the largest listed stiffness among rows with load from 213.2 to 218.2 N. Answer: 2.069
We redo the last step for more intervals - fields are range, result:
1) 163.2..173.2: 2.048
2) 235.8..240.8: 1.753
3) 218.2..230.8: 1.931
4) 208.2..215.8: 2.14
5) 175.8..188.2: 1.975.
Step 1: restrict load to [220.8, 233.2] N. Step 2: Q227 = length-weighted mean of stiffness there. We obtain 1.7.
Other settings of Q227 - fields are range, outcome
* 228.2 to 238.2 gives 1.66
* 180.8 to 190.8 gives 1.95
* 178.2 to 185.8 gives 1.93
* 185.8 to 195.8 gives 1.95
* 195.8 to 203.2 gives 2.06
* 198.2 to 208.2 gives 2.21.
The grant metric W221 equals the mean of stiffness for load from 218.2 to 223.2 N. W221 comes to 1.86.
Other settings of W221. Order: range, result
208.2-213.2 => 2.08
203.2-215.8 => 2.15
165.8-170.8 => 2.03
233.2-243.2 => 1.71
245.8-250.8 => 2.15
